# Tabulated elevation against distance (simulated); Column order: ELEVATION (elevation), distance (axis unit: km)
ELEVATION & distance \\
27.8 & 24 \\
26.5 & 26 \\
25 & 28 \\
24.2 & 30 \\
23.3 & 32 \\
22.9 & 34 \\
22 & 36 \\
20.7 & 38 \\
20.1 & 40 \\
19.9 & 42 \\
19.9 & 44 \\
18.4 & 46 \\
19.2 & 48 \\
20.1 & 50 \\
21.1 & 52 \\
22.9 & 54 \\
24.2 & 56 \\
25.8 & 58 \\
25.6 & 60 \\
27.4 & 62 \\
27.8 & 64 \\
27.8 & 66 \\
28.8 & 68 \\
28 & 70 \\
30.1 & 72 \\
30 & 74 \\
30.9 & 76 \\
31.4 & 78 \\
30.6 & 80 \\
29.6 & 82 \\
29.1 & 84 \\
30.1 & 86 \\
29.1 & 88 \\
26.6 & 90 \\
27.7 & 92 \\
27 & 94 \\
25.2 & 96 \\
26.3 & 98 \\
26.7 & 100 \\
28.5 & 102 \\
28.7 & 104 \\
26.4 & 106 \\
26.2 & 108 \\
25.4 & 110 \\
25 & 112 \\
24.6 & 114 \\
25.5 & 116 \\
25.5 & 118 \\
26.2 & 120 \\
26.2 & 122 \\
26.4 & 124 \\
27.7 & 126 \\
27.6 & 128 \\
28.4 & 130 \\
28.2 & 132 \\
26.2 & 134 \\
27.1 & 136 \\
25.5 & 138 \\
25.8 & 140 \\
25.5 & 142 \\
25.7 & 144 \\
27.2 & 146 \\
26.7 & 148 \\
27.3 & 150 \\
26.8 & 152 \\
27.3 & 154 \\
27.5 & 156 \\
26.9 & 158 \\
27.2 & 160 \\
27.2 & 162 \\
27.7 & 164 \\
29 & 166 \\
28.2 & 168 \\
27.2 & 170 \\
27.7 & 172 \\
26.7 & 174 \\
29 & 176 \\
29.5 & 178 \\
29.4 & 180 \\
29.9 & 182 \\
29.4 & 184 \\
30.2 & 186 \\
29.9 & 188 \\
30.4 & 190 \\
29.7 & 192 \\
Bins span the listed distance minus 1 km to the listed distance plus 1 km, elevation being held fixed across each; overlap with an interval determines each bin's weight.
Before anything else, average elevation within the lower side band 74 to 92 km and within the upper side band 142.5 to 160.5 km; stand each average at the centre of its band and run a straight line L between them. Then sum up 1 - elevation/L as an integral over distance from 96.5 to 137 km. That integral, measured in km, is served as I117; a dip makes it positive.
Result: 2.3 km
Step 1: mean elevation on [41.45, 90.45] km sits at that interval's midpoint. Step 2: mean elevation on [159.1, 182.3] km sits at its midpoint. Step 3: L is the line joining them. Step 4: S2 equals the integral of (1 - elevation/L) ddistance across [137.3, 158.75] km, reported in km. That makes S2 0.92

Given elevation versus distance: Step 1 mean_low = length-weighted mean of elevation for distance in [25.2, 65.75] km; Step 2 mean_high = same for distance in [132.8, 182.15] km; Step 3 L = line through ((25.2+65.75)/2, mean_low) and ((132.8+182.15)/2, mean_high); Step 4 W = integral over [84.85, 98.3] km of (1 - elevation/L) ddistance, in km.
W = -1.51 km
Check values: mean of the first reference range 22.9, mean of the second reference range 27.3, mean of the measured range 27.5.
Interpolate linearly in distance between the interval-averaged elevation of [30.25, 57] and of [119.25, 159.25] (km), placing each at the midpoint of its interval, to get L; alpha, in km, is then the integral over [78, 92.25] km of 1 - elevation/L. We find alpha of -3.36 km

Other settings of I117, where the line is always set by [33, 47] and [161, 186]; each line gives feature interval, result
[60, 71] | -2.8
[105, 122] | -0.5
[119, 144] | -0.7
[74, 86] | -3.8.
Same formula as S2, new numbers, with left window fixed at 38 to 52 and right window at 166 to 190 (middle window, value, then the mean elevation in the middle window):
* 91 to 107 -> -2.44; 27.1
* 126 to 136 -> -0.73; 27.6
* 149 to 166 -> 0.10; 27.3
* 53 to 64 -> -2.49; 25.4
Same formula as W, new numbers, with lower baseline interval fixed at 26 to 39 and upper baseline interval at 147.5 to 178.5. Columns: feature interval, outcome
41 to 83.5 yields -2.5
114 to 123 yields 0.1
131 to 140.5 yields 0.0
